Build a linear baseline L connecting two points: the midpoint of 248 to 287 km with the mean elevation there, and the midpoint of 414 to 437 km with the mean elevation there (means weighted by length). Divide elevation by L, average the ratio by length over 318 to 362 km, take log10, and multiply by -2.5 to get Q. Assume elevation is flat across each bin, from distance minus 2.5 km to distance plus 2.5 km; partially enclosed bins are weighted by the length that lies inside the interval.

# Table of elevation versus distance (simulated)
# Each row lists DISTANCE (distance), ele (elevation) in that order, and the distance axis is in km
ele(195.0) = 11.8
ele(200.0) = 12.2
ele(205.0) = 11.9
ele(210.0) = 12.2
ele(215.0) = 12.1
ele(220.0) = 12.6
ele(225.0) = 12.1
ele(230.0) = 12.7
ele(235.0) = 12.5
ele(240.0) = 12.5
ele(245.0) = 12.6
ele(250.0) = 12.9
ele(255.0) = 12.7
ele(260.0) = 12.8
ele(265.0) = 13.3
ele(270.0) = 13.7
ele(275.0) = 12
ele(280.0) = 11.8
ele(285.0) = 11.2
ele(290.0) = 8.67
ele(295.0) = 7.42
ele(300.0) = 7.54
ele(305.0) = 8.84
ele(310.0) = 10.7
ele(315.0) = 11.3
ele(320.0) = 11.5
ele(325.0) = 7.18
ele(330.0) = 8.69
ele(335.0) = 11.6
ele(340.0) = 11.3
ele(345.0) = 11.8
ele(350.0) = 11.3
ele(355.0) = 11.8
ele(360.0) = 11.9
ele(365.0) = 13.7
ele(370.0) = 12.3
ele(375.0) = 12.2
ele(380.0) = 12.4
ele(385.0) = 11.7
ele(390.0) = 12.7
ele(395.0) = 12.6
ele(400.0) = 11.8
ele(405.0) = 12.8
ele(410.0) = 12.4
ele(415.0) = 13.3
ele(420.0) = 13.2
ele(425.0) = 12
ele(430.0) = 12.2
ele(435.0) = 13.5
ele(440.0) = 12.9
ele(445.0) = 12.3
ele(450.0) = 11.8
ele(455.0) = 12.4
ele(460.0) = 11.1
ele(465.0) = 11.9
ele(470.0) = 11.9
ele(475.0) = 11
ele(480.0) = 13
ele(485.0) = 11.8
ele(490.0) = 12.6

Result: 0.18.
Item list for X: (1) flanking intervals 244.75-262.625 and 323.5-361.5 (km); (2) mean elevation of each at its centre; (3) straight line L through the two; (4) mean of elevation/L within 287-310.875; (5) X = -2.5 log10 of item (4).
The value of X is 0.34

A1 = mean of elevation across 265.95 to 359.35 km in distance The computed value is 10.5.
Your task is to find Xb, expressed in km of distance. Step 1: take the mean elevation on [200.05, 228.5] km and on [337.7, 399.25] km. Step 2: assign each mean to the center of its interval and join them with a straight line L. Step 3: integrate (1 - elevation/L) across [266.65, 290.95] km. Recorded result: 0.9 km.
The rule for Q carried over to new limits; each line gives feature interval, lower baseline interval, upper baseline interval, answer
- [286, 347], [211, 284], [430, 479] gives 0.26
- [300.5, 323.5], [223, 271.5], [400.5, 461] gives 0.24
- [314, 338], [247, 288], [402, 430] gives 0.25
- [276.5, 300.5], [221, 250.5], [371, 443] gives 0.29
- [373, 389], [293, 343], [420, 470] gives -0.11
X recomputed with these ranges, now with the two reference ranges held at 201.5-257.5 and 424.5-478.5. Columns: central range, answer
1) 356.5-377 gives -0.02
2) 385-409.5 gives -0.02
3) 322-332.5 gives 0.45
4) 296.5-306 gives 0.47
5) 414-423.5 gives -0.08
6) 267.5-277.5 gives -0.04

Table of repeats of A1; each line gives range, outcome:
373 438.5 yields 12.5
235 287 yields 12.6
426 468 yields 12.2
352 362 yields 11.8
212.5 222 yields 12.3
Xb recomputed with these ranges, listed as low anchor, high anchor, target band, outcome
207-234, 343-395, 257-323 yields 7.9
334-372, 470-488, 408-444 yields -2.4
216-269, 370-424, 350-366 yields 0.5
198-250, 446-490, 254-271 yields -1.1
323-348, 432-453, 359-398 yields -4.5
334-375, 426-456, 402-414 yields -0.3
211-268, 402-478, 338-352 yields 1.1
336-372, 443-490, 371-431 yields -2.4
